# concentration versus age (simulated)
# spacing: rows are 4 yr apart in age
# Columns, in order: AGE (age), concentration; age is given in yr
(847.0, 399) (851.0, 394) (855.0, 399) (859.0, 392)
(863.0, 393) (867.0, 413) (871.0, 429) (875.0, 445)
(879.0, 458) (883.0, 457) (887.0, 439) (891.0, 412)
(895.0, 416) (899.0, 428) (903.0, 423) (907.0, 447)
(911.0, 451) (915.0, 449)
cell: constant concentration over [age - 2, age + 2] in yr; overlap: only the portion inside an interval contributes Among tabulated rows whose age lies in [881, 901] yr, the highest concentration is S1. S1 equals 457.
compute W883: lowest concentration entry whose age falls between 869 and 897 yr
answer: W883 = 412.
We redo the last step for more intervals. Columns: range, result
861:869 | 393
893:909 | 416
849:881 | 392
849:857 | 394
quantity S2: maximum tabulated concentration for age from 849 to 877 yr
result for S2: 445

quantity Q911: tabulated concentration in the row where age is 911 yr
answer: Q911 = 451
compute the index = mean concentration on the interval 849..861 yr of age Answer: 395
